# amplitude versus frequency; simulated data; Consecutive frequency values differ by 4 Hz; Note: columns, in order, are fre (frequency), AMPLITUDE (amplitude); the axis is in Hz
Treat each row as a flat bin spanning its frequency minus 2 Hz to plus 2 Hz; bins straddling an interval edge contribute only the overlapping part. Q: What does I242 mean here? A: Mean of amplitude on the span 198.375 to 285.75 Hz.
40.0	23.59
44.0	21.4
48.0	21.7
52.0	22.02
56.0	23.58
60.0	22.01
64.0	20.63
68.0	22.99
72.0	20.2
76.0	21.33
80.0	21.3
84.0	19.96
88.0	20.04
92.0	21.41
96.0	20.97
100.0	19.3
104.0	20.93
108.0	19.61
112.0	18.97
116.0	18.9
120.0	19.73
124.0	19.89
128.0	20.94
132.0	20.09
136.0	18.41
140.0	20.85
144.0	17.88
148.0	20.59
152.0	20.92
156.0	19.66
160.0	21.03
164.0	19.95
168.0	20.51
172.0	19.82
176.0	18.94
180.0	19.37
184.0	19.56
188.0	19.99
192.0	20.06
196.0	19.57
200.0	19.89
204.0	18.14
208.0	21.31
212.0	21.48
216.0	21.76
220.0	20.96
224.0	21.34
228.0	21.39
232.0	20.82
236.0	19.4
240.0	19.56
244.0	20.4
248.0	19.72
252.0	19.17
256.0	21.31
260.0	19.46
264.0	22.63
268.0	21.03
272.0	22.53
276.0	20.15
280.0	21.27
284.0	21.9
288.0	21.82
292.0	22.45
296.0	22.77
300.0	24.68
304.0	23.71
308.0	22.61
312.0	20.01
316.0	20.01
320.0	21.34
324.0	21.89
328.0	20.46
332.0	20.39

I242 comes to 20.7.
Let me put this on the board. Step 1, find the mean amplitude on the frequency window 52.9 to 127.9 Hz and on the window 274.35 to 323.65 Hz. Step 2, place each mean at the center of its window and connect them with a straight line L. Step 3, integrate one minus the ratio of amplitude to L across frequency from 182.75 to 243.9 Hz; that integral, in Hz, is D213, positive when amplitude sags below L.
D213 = 3.0 Hz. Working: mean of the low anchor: 20.7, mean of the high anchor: 21.9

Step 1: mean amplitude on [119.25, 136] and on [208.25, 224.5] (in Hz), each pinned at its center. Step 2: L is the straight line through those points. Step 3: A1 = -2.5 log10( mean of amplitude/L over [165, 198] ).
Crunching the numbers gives 0.06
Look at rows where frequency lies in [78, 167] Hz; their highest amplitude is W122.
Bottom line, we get 21.41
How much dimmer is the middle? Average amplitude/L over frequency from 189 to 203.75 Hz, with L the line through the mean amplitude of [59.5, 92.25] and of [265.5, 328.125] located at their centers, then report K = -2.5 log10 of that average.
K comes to 0.10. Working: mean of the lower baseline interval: 21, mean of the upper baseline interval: 21.8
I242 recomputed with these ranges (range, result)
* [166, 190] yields 19.7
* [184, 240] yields 20.4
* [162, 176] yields 19.9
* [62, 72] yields 21.5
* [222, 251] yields 20.3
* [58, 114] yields 20.7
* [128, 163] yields 20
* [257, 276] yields 21.3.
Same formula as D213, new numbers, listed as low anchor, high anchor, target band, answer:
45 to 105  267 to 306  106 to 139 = 2.9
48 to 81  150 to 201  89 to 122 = 1.8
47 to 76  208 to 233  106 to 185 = 6.5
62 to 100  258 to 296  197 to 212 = 0.9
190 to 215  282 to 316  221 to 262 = 1.5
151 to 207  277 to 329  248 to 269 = 0.5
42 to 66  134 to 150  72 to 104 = 0.5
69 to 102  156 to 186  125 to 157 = 0.3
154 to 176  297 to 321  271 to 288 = 0.2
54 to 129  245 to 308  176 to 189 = 1.0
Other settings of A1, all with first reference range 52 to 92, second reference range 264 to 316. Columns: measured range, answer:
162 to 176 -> 0.09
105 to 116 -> 0.11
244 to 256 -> 0.10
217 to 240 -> 0.06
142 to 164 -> 0.08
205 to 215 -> 0.03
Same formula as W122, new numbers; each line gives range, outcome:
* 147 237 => 21.76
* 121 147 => 20.94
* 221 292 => 22.63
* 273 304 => 24.68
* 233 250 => 20.4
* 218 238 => 21.39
